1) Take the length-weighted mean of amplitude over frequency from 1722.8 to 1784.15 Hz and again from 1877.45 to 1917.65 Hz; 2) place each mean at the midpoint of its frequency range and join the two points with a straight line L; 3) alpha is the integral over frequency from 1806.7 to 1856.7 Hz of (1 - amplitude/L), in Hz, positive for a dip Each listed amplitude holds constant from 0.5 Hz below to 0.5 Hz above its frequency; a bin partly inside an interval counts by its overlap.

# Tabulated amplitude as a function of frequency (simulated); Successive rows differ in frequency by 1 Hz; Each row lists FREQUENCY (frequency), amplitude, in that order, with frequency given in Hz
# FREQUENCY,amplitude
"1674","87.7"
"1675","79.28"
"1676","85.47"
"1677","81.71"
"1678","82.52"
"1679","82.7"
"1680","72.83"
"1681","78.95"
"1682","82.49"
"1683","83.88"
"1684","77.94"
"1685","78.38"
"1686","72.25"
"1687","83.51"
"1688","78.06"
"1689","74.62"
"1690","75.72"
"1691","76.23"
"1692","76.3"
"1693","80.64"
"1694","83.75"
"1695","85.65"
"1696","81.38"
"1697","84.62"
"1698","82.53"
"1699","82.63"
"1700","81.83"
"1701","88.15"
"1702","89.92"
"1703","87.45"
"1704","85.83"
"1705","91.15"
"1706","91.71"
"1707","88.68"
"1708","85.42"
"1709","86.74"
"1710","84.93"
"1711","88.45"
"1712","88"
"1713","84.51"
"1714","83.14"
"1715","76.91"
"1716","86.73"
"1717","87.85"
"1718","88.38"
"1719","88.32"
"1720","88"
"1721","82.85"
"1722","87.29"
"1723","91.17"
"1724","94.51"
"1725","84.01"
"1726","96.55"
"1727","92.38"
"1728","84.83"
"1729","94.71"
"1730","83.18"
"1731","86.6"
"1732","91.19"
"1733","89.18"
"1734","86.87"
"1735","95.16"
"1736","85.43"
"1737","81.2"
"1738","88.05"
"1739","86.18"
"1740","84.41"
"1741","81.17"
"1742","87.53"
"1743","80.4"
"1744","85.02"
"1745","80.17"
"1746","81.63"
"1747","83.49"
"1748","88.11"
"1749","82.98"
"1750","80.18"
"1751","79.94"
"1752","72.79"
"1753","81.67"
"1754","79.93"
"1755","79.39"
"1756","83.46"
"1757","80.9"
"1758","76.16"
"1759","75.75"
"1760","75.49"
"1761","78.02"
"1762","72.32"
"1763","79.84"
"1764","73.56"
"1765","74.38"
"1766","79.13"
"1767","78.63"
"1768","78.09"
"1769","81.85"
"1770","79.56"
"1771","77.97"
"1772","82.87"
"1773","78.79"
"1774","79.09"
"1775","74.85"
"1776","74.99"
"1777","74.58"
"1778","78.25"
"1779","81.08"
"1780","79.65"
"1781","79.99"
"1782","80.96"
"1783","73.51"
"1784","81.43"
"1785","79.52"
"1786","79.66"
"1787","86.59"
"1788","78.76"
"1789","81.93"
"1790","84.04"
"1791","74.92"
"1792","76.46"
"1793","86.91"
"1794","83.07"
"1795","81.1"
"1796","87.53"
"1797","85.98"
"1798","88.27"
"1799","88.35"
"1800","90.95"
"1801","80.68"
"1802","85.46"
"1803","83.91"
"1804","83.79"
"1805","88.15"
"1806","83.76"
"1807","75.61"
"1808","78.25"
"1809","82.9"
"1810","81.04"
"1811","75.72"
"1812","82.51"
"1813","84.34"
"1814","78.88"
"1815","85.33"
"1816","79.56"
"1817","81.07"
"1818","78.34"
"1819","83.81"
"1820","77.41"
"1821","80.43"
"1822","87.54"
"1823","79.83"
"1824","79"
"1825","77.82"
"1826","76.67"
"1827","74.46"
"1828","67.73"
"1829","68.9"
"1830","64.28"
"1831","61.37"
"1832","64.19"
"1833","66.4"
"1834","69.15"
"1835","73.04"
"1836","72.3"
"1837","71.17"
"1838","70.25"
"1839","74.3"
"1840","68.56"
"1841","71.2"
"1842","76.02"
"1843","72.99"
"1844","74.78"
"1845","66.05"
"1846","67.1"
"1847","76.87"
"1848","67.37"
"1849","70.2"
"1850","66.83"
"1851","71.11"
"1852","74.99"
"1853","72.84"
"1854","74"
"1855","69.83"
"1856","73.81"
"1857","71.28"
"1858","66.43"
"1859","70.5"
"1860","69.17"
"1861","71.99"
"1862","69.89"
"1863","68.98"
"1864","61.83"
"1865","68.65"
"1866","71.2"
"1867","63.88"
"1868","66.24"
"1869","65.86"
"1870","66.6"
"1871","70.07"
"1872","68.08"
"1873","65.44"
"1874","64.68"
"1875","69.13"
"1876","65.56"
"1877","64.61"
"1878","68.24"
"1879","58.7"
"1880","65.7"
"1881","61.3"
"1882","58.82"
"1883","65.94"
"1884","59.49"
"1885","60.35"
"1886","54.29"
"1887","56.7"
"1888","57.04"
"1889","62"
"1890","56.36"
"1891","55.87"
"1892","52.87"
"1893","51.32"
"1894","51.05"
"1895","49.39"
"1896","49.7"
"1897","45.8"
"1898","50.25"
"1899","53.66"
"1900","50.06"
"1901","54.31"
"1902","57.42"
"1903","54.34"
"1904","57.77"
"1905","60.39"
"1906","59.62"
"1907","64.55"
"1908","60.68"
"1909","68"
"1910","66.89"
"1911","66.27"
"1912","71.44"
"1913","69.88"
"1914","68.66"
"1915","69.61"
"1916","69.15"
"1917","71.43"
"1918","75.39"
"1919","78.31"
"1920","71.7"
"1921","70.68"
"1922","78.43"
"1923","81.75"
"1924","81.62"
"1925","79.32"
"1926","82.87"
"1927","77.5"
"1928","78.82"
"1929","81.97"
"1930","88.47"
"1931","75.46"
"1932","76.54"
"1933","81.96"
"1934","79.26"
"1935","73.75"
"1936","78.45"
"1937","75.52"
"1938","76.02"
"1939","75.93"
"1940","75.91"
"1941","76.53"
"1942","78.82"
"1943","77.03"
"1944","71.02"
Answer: -3.2 Hz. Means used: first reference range 82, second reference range 59.7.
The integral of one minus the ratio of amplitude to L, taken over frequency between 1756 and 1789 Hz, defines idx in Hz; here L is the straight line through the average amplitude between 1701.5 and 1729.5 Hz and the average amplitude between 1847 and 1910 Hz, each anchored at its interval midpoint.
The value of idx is 0.3 Hz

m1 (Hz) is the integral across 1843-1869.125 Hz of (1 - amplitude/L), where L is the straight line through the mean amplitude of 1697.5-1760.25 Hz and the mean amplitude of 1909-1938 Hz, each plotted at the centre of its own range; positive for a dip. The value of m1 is 3.0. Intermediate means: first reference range 85.3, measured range 69.8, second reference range 75.6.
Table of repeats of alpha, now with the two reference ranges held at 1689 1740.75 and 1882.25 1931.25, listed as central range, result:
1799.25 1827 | -2.4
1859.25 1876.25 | 0.4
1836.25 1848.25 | 0.1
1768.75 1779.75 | 0.1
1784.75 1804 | -1.6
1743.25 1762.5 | 0.5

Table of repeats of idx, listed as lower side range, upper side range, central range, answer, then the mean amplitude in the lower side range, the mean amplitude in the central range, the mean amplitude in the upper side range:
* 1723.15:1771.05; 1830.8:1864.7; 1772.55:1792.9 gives -0.2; 82.9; 79.1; 70.3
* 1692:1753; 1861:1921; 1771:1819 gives -3.6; 85.8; 81.3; 62.5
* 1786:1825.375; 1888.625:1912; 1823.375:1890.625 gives 0.4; 82.3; 67.9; 56.8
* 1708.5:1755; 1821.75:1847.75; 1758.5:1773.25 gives 0.6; 85.6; 77.7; 71.8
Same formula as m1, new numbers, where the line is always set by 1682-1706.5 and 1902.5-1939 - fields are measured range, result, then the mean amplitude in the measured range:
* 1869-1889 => 3.05 Hz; 63.2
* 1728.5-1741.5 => -1.07 Hz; 87.2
